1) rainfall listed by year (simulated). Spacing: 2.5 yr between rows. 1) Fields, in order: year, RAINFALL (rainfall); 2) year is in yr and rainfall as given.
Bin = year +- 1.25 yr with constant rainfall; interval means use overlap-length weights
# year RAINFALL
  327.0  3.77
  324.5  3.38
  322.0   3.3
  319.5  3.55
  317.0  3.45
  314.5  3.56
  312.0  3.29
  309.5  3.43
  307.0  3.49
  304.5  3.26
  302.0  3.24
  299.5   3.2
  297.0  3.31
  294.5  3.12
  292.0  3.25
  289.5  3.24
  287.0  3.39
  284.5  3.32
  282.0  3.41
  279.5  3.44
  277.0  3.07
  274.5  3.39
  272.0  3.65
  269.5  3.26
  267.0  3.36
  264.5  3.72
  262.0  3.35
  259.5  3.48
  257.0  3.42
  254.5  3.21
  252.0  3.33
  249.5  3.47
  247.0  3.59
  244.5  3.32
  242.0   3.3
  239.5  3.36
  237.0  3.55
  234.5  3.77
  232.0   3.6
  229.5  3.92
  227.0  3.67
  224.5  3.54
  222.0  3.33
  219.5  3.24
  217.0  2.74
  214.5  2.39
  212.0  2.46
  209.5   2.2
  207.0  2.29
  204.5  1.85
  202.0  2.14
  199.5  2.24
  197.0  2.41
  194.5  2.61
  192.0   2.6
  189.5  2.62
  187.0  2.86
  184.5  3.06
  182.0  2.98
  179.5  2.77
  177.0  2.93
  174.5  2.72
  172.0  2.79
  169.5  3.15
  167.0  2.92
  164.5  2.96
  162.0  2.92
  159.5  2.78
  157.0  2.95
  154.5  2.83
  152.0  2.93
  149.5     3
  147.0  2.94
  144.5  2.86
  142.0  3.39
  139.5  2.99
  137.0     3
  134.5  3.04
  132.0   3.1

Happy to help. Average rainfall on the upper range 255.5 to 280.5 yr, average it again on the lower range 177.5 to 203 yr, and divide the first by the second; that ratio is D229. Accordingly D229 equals 1.3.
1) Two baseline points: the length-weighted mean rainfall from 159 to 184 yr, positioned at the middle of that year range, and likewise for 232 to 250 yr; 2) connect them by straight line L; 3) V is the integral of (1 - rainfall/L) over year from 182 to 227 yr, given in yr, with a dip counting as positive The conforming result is 7.4 yr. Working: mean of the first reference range 2.9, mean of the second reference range 3.49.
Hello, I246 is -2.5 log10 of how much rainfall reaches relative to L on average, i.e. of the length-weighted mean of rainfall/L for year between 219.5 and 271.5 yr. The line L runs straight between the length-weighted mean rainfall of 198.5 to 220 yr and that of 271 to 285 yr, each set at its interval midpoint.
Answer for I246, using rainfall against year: -0.20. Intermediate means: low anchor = 2.37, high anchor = 3.38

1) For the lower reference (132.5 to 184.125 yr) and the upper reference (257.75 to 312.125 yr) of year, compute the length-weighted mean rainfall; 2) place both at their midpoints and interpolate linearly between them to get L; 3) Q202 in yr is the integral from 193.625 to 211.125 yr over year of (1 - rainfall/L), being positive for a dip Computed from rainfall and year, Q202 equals 4.77 yr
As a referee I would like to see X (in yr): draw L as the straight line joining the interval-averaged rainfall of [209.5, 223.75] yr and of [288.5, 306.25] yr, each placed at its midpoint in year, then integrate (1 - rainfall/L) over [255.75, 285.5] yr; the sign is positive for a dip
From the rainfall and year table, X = -3.0 yr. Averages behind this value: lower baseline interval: 2.8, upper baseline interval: 3.24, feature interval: 3.41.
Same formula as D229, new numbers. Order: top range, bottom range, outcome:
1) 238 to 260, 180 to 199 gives 1.25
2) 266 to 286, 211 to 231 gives 1.06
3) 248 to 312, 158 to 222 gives 1.25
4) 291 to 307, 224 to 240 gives 0.89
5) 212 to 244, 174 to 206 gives 1.28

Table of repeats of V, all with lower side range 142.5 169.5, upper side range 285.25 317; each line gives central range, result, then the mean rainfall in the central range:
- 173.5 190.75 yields 0.9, 2.85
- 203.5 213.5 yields 2.8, 2.21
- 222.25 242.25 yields -2.9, 3.59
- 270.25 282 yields -0.5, 3.38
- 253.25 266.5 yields -0.9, 3.43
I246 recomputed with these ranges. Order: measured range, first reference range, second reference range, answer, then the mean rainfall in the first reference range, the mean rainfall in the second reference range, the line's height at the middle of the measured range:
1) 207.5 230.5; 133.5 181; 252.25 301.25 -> 0.047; 2.94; 3.35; 3.15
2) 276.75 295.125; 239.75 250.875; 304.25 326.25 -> 0.040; 3.41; 3.43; 3.42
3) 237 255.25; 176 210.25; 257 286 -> -0.087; 2.54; 3.41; 3.13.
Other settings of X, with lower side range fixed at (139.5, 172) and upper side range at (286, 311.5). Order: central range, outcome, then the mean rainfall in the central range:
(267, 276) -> -0.51 yr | 3.41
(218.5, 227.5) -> -0.91 yr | 3.43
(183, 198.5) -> 1.79 yr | 2.69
